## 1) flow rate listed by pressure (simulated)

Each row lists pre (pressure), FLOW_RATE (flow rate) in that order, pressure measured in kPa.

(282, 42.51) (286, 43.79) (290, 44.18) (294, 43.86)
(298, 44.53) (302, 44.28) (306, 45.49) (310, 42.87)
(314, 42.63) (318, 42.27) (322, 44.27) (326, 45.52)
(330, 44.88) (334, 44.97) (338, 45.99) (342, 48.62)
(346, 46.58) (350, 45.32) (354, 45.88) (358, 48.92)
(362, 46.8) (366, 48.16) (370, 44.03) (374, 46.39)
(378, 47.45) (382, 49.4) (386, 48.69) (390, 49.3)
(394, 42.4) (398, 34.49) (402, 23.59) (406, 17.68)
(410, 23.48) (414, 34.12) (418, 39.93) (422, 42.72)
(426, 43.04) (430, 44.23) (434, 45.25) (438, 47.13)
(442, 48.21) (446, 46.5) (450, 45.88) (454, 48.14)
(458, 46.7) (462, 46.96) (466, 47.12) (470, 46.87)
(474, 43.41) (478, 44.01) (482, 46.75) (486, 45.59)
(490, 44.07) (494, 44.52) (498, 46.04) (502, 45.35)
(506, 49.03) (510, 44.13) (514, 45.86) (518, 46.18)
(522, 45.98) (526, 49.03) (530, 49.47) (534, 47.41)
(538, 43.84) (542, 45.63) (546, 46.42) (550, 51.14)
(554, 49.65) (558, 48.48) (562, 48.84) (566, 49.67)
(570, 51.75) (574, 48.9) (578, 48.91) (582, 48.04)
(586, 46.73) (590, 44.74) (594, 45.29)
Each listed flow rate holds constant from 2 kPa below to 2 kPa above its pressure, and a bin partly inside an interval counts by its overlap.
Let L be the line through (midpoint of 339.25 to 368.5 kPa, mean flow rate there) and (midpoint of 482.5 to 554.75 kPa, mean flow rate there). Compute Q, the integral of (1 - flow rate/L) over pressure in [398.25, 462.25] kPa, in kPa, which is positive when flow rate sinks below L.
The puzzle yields 9.5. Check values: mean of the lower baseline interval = 47.1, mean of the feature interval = 39.9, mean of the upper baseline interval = 46.6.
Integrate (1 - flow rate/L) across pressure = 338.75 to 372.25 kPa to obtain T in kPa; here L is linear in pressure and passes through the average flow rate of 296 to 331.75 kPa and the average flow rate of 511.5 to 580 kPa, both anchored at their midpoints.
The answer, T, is -1.5 kPa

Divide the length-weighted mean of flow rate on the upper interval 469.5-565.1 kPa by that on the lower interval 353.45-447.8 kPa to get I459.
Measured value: 1.11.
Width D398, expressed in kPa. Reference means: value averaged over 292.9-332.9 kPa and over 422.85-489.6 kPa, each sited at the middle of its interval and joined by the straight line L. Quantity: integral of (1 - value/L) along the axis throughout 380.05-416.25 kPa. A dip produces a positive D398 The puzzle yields 7.4 kPa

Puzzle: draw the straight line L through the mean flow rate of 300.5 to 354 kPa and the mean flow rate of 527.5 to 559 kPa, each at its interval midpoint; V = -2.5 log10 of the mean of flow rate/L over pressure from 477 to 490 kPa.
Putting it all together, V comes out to 0.04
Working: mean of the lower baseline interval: 44.9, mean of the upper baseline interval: 47.8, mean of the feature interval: 45.3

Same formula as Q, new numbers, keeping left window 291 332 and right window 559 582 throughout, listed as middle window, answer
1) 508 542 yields 1.4 kPa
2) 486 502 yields 0.9 kPa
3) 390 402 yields 2.1 kPa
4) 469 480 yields 0.7 kPa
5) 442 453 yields 0.0 kPa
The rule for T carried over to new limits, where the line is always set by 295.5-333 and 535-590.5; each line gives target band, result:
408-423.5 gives 3.7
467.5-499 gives 1.1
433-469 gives -0.5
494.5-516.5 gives 0.6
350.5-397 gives -1.7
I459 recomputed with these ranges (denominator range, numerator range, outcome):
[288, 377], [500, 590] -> 1.05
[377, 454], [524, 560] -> 1.17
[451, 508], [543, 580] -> 1.07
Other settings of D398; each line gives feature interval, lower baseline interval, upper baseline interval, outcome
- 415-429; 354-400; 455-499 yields 1.3 kPa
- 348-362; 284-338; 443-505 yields -0.6 kPa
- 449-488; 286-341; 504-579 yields 0.5 kPa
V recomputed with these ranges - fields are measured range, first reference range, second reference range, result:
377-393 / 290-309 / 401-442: -0.228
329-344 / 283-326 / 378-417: -0.120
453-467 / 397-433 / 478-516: -0.169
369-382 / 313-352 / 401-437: -0.157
